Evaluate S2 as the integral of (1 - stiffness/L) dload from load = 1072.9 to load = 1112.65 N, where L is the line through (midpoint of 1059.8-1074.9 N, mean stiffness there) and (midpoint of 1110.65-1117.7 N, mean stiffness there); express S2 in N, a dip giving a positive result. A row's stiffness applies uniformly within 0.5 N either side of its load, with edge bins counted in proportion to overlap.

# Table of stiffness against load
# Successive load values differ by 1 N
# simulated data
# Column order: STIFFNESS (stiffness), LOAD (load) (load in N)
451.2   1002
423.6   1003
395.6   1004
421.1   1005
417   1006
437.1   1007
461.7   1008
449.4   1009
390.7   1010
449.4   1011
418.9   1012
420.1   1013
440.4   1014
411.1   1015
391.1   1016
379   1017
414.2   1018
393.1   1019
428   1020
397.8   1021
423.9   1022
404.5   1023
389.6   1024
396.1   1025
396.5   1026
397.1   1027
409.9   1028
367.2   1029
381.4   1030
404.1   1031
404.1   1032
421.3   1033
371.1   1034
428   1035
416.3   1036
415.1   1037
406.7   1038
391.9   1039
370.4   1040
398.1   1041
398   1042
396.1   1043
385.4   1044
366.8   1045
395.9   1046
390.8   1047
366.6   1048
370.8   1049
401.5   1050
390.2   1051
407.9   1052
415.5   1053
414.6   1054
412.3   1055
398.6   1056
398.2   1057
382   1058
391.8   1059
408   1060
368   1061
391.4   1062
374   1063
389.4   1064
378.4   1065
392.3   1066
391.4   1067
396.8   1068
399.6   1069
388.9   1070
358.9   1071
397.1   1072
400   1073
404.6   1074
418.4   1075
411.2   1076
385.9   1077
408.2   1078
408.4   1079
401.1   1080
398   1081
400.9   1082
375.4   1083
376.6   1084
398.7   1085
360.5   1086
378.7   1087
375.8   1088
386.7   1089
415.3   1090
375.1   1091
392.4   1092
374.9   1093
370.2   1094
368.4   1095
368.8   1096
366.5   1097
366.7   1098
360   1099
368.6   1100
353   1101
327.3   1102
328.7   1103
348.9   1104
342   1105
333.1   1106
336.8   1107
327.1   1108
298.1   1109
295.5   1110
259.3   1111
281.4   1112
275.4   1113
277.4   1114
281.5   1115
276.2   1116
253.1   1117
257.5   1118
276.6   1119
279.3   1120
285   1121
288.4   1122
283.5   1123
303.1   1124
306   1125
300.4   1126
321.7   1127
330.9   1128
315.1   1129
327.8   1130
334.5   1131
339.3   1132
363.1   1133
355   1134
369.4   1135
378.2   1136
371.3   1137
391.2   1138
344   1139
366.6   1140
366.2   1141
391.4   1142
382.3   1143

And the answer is -4.8 N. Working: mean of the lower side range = 390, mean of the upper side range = 272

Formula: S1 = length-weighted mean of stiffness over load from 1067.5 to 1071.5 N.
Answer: 386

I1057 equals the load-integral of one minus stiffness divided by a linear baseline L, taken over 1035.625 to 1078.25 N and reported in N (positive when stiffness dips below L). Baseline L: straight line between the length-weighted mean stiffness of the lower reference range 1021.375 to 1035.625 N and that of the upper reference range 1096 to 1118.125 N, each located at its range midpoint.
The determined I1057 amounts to -2.9 N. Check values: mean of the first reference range 400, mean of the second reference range 316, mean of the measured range 394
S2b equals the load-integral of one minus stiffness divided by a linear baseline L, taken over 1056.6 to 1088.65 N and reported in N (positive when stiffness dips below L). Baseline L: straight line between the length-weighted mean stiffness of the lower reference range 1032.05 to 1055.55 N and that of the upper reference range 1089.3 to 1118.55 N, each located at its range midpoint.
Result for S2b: -2.27 N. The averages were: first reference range 397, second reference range 331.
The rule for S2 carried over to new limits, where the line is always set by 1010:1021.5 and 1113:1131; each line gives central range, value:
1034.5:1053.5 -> -0.8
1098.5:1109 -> -0.9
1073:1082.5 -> -1.7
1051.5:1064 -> -1.1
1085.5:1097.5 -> -1.9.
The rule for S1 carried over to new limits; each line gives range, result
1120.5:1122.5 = 287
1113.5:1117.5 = 272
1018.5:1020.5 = 411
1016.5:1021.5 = 402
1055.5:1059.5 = 393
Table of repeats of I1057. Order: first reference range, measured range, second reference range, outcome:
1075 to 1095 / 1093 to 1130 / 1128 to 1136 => 5.0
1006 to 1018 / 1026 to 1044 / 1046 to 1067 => 0.4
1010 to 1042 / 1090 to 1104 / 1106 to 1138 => -1.3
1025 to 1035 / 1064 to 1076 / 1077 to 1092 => -0.1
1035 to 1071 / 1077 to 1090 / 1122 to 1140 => -0.7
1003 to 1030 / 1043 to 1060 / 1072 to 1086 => 0.4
